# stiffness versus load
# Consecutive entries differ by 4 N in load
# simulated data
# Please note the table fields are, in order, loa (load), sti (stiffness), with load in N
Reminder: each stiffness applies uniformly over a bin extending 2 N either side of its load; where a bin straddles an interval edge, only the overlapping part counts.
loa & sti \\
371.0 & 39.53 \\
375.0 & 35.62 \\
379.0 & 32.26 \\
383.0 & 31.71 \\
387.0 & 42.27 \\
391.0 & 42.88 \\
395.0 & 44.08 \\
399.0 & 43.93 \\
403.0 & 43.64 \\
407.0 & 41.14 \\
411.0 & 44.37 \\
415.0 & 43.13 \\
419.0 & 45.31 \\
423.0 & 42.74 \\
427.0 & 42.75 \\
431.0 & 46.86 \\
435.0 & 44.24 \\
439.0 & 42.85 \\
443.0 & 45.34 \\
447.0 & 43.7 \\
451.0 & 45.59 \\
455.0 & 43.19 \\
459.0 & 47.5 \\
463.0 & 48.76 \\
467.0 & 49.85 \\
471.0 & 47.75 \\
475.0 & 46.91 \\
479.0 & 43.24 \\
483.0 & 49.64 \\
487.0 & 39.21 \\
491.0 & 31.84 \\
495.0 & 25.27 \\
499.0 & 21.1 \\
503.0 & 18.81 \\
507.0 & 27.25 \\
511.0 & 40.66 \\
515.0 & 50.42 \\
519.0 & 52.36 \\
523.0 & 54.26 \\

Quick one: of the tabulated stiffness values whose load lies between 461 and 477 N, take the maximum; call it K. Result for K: 49.85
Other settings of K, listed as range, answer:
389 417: 44.37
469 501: 49.64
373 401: 44.08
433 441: 44.24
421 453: 46.86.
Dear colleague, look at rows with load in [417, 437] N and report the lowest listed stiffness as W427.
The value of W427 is 42.74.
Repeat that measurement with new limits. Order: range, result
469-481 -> 43.24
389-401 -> 42.88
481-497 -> 25.27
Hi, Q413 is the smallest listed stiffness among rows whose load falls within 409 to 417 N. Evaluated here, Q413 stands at 43.13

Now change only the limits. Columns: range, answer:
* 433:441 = 42.85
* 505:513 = 27.25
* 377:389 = 31.71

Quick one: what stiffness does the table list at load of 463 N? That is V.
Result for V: 48.76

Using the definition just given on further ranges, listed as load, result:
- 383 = 31.71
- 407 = 41.14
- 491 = 31.84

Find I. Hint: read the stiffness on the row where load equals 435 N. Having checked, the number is 44.24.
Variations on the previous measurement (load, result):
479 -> 43.24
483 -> 49.64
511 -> 40.66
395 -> 44.08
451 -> 45.59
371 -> 39.53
